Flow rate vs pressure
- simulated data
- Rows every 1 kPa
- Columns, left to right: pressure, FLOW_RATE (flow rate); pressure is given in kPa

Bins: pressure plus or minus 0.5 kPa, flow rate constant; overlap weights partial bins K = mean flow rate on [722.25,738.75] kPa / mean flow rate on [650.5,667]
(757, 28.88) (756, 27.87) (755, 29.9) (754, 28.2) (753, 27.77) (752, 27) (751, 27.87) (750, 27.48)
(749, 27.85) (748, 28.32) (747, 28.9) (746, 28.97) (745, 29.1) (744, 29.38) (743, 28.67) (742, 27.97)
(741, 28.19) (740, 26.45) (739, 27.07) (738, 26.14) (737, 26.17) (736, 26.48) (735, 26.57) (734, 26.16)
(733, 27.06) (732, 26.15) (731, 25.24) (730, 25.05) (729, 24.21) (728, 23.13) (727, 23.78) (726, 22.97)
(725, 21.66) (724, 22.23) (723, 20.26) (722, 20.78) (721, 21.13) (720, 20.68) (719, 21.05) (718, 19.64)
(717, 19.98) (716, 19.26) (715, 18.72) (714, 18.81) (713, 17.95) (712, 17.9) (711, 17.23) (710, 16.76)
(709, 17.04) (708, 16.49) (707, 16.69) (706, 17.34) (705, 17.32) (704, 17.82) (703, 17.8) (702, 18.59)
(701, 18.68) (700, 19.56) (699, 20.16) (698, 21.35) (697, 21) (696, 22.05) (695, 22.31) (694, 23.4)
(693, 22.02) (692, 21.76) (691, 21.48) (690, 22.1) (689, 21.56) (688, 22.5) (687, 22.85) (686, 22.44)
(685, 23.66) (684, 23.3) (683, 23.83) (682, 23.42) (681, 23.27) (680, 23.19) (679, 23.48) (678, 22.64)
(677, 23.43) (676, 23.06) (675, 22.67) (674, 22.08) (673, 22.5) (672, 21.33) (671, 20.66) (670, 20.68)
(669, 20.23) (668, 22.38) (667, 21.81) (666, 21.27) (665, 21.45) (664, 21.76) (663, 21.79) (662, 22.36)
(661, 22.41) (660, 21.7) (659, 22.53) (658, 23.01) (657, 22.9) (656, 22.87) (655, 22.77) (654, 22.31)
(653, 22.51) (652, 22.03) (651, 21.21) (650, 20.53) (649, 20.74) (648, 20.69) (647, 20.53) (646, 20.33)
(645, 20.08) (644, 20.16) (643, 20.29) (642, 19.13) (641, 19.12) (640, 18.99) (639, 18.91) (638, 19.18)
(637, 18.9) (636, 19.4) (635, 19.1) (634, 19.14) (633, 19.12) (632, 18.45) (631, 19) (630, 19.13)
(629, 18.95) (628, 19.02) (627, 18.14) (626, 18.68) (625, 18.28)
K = 1.1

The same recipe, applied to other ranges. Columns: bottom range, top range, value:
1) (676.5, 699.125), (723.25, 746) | 1.15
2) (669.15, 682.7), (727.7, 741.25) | 1.16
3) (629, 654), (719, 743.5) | 1.24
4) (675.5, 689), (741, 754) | 1.22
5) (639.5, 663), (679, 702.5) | 1.03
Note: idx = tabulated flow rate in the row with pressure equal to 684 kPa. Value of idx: 23.3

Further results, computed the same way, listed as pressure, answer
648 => 20.69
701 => 18.68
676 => 23.06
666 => 21.27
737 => 26.17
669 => 20.23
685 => 23.66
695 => 22.31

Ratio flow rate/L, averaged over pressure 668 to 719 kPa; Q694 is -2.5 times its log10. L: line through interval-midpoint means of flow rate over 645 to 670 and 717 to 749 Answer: 0.126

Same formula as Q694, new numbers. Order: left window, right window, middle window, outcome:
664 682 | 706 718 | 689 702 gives -0.08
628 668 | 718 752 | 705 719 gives 0.32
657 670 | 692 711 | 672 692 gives -0.11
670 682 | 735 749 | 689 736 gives 0.21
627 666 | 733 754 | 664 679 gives 0.02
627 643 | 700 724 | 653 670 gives -0.17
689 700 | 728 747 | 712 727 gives 0.21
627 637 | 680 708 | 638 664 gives -0.08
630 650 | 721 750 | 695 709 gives 0.24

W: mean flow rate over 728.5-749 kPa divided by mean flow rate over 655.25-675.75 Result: 1.24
